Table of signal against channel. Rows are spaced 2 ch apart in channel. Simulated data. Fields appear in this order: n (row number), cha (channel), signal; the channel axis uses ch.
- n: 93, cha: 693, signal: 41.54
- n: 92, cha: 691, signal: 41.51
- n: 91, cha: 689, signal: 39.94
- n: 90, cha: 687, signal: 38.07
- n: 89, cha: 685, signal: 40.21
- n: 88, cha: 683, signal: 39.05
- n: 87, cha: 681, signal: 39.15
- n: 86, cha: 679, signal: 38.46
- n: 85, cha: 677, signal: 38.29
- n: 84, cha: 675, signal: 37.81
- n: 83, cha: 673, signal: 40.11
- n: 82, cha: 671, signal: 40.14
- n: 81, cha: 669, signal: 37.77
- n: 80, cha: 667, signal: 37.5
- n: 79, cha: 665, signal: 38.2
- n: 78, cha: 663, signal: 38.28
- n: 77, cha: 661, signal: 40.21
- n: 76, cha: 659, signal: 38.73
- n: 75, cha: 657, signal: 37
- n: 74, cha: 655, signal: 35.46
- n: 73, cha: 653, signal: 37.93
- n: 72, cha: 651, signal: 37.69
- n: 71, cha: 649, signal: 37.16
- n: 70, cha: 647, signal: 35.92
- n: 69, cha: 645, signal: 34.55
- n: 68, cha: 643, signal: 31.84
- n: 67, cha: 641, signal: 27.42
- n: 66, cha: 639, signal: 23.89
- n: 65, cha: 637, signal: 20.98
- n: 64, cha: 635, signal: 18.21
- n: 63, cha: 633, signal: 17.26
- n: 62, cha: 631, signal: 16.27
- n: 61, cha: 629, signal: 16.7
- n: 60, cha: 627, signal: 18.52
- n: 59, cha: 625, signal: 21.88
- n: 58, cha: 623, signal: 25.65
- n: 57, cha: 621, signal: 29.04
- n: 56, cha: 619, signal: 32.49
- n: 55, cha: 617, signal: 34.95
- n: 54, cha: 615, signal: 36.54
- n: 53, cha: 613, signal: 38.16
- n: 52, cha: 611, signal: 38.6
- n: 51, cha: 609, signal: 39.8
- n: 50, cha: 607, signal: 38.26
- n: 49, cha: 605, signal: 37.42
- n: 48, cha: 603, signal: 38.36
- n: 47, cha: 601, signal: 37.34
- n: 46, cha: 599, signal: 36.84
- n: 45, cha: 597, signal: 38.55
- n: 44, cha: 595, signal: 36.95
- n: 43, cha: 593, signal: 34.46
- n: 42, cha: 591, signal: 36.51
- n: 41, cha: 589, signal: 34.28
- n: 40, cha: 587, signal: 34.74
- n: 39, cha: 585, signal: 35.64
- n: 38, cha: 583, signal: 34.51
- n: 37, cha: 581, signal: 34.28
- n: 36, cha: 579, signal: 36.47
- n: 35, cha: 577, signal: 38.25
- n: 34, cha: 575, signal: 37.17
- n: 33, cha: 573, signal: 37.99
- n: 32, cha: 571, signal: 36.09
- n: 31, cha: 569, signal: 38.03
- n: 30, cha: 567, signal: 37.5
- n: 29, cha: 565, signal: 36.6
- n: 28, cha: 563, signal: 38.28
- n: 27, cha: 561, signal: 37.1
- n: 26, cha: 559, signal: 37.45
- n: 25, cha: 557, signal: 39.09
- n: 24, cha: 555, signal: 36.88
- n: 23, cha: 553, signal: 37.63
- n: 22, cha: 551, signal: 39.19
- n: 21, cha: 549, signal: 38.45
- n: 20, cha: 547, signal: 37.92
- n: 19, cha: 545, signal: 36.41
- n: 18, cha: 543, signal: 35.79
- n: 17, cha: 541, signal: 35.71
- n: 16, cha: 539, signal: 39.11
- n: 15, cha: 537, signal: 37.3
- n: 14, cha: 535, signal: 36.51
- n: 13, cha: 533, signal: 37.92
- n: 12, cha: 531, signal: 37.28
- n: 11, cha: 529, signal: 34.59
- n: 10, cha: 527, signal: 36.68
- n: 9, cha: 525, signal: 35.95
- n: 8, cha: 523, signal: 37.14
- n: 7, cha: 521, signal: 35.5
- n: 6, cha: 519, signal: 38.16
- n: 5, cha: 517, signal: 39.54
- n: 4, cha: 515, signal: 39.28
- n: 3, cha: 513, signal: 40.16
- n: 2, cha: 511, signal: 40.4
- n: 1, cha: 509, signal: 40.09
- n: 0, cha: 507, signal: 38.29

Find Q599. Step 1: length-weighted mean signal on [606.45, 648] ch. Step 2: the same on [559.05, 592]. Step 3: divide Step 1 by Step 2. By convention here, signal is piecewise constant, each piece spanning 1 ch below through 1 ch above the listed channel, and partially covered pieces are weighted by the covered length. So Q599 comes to 0.8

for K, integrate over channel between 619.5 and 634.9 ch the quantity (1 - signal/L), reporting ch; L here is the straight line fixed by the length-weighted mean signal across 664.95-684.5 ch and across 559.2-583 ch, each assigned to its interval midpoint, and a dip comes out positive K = 6.87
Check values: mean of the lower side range 37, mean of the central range 21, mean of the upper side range 38.7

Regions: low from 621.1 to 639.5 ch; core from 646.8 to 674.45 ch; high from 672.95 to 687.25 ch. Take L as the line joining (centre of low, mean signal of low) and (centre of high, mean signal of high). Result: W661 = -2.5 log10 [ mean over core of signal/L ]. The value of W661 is -0.21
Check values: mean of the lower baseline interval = 20.3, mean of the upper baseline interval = 38.9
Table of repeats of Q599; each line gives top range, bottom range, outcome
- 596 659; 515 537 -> 0.85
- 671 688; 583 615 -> 1.05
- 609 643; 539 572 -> 0.71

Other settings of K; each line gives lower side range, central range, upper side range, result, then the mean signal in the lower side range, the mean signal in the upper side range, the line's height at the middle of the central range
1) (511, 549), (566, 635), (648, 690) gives 8.59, 37.4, 38.4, 37.9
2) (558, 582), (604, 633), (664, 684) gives 6.09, 37.1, 38.6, 37.8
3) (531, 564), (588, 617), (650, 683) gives 0.53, 37.5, 38.3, 37.9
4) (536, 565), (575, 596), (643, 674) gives 1.05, 37.6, 37.6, 37.6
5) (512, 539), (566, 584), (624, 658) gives -1.88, 37.4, 27.6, 33.2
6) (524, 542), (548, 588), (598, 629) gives -2.16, 36.8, 33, 35.2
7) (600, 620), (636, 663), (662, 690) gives 3.01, 37.2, 38.8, 38.1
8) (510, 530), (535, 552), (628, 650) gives -1.02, 37.7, 25.5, 35.3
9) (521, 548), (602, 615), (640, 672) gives -0.58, 36.7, 36.6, 36.7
